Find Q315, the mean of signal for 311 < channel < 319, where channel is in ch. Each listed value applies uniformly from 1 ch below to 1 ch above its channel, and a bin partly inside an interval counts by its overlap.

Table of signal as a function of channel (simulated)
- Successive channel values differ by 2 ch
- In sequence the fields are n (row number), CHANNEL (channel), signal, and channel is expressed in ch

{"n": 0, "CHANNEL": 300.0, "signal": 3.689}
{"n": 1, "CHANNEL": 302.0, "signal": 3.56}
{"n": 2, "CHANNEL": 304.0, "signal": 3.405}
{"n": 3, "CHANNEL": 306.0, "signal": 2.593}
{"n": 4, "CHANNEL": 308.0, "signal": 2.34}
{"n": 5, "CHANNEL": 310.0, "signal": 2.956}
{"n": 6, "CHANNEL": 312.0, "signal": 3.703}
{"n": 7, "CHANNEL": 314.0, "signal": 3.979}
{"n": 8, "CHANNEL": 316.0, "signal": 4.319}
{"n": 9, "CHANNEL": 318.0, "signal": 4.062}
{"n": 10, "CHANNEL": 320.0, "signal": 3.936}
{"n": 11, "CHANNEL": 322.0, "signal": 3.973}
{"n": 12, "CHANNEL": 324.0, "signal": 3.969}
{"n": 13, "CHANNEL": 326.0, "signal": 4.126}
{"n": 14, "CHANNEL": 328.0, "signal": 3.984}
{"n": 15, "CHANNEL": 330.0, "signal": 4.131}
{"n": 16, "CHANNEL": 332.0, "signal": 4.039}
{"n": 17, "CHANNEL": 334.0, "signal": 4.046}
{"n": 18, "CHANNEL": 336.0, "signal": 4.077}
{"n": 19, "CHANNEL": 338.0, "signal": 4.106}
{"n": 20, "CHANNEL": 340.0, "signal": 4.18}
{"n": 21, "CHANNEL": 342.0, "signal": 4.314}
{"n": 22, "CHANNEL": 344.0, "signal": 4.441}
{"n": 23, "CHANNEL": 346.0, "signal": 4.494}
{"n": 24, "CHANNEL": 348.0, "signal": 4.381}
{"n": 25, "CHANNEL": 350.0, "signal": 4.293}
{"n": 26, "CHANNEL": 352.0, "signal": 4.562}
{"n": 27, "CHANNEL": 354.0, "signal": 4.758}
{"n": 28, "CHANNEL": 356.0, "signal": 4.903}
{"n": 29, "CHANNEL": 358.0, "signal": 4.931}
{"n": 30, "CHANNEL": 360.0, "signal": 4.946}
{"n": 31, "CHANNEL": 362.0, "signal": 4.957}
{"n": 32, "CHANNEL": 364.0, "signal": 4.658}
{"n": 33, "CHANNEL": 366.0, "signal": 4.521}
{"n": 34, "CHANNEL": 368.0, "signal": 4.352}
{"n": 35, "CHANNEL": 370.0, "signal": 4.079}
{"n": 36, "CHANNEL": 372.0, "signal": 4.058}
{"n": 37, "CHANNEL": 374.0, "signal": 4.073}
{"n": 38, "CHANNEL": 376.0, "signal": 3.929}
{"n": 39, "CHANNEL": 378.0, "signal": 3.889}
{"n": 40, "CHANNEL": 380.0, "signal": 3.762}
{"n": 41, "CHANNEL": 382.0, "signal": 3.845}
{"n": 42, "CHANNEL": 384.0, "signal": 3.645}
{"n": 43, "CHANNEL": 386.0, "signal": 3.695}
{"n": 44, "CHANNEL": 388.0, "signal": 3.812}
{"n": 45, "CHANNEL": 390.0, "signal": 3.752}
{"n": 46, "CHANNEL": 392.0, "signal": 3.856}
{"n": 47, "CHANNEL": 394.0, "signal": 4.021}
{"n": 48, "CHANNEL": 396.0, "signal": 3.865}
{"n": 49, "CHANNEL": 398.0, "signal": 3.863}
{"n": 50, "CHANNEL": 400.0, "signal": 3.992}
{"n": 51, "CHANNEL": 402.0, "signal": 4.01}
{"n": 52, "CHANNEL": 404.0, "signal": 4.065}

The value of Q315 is 4.02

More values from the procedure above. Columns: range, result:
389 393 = 3.8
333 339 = 4.08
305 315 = 3.11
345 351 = 4.39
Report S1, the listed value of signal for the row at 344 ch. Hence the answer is 4.441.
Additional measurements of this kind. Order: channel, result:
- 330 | 4.131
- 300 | 3.689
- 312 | 3.703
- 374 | 4.073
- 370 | 4.079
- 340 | 4.18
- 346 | 4.494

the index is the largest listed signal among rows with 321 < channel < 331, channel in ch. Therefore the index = 4.131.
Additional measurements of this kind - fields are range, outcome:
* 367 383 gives 4.352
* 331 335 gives 4.046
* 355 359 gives 4.931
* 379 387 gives 3.845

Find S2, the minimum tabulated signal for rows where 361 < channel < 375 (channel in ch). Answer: 4.058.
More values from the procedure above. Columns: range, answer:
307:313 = 2.34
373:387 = 3.645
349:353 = 4.293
